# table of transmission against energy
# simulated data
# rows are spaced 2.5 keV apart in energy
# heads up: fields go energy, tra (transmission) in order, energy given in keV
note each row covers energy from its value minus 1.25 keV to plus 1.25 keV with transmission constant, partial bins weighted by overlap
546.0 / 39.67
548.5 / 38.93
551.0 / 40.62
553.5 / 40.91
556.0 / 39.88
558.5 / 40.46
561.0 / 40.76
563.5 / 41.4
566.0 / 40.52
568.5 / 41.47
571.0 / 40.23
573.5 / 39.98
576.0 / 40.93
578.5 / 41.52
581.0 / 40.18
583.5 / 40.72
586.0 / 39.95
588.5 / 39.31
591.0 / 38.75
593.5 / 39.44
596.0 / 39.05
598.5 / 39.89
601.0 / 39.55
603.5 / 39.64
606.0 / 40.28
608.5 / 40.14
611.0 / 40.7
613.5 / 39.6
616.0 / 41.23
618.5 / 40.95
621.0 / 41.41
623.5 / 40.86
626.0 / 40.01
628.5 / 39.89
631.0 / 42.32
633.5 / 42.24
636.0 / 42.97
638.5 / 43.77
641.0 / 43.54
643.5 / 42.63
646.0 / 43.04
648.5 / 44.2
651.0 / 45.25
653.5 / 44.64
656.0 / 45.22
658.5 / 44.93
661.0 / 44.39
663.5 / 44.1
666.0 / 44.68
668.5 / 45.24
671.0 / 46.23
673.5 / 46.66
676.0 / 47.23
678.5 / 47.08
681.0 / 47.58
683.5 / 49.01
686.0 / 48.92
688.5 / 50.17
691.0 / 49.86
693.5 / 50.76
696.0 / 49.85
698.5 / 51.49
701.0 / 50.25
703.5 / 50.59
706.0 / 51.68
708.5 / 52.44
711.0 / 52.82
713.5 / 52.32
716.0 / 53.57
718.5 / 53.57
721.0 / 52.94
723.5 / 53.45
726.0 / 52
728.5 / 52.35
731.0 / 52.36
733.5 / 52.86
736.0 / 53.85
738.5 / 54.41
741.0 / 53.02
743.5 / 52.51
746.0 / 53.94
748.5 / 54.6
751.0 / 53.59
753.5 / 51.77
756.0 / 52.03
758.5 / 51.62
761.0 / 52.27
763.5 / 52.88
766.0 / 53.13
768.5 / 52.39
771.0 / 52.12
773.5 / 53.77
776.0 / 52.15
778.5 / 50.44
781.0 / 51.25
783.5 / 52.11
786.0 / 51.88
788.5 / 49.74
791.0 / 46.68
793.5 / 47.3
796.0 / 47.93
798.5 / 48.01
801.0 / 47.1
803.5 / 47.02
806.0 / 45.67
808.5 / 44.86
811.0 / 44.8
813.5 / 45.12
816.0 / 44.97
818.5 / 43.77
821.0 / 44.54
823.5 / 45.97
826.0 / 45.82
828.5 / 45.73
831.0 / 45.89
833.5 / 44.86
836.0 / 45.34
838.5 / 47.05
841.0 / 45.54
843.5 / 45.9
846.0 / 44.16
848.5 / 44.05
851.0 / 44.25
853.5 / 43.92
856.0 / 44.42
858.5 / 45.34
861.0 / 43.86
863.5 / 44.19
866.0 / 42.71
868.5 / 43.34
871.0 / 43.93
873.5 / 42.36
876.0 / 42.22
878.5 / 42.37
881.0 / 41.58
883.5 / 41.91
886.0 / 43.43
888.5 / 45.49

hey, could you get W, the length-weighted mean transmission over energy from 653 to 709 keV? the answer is 47.9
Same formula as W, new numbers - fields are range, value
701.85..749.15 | 52.9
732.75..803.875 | 51.5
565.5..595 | 40.2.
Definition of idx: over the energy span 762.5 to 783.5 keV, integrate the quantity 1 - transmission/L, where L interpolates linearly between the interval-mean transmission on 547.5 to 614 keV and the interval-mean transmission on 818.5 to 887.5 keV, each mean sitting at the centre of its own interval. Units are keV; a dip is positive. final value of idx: -4.5 keV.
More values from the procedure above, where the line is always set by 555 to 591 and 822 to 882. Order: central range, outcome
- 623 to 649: -0.60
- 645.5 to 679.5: -2.87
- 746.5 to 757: -2.47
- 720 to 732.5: -2.93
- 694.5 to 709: -2.98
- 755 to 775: -4.34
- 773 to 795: -3.56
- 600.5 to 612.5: 0.25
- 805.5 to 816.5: -0.31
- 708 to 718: -2.46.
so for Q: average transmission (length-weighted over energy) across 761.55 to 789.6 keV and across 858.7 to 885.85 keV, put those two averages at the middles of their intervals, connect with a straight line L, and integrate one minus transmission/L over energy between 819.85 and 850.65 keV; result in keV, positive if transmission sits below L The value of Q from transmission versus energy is 0.69 keV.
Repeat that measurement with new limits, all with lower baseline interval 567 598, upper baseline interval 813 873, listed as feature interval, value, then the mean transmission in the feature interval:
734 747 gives -3.2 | 53.5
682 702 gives -3.8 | 50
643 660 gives -1.2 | 44.3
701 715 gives -3.1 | 51.8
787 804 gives -1.5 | 47.8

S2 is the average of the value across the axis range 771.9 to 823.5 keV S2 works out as 47.9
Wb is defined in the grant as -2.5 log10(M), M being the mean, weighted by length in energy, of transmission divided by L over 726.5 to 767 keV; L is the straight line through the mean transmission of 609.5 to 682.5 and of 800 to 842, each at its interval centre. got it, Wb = -0.18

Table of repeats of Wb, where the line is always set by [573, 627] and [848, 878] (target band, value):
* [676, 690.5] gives -0.17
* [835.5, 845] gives -0.06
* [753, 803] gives -0.19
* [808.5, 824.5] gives -0.04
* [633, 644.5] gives -0.06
